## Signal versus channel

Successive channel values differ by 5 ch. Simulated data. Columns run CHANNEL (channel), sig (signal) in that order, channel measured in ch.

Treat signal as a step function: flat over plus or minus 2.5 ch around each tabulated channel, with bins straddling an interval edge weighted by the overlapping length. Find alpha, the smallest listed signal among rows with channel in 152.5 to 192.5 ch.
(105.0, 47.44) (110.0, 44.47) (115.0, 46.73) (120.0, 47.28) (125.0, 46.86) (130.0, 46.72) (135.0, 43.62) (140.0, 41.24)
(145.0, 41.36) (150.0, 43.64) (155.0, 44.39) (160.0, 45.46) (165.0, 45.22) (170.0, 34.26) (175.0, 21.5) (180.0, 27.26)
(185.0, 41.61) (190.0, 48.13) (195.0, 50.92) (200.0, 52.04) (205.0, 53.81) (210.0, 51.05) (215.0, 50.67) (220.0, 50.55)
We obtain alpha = 21.5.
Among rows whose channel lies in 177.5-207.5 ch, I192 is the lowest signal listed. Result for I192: 27.26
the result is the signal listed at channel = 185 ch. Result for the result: 41.61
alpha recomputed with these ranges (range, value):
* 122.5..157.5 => 41.24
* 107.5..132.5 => 44.47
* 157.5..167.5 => 45.22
